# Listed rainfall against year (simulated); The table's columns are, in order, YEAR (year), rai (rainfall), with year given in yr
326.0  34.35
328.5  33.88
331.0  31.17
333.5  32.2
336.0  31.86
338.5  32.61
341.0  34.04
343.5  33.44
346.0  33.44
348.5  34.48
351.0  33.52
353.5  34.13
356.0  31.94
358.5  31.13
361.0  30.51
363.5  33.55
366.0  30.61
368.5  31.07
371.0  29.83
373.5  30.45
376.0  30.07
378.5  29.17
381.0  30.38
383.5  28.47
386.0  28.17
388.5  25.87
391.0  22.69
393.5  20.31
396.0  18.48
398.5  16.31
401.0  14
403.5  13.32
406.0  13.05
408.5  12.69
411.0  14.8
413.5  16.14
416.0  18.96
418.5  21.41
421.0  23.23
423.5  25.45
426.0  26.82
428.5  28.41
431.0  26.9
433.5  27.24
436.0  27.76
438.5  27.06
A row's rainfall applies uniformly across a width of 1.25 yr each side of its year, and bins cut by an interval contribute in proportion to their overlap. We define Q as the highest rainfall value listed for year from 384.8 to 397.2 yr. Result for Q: 28.17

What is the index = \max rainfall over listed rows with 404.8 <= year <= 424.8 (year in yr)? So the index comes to 25.45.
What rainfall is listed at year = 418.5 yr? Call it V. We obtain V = 21.41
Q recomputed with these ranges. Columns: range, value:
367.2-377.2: 31.07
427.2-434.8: 28.41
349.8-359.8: 34.13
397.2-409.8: 16.31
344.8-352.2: 34.48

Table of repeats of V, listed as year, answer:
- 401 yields 14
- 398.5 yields 16.31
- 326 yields 34.35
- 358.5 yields 31.13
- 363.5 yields 33.55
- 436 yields 27.76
